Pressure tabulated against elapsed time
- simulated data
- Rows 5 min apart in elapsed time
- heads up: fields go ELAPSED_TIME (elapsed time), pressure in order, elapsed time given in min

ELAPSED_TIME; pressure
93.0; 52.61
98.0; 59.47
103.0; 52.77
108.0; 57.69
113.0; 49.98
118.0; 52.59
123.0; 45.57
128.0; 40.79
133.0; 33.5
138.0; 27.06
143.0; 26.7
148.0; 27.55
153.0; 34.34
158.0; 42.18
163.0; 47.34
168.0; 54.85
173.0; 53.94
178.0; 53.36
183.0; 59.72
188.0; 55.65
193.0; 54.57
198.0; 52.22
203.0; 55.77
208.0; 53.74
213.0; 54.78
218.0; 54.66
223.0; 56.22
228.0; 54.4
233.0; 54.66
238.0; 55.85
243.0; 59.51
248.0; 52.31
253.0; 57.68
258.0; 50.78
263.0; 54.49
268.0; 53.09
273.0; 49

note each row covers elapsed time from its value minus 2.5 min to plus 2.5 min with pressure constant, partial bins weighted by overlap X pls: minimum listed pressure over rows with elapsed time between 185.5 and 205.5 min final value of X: 52.22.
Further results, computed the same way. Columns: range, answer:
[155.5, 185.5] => 42.18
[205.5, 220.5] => 53.74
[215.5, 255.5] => 52.31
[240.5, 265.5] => 50.78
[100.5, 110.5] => 52.77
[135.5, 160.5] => 26.7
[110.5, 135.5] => 33.5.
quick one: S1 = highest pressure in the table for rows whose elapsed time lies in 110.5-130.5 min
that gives 52.59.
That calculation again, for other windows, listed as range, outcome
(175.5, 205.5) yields 59.72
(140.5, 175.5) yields 54.85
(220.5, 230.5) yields 56.22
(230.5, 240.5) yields 55.85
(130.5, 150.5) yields 33.5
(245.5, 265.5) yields 57.68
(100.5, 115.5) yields 57.69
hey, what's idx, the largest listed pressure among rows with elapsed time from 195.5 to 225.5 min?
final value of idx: 56.22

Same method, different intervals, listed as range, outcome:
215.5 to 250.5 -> 59.51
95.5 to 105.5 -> 59.47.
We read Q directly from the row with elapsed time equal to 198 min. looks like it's 52.22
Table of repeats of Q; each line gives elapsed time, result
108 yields 57.69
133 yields 33.5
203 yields 55.77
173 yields 53.94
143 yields 26.7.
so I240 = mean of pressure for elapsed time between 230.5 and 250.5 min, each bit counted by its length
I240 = 55.6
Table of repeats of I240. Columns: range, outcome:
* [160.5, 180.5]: 52.4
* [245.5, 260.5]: 53.6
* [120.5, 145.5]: 34.7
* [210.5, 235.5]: 54.9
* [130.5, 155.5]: 29.8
